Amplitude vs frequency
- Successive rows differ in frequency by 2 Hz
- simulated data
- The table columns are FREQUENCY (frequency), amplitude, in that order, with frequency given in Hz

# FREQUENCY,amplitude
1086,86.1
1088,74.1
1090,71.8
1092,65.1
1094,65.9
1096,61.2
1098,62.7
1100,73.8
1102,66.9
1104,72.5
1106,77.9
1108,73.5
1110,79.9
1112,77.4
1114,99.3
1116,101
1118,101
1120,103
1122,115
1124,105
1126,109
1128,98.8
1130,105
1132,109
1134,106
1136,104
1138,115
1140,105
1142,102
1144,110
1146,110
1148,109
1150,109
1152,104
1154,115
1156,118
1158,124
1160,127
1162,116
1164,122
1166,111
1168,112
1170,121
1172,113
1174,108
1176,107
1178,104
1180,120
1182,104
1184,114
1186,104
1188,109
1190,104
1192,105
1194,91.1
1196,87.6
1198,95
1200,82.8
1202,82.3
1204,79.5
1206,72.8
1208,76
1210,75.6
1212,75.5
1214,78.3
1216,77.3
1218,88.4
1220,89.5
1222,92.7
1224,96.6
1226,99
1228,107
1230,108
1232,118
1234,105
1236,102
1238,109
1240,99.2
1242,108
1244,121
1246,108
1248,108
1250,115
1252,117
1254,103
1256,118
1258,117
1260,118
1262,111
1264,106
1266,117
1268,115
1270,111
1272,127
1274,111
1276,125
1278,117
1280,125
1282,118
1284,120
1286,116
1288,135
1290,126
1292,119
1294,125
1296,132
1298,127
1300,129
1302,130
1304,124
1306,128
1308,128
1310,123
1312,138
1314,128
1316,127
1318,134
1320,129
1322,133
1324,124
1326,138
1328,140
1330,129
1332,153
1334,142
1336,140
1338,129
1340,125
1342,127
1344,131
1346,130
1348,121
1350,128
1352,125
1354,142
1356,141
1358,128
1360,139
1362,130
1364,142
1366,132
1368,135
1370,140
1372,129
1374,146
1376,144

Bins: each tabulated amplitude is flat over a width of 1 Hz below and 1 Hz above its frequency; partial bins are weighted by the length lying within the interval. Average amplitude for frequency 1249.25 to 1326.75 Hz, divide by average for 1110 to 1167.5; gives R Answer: 1.1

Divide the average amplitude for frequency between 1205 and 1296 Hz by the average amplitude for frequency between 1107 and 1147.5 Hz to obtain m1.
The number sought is 1.06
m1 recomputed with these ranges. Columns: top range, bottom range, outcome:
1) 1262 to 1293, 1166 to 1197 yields 1.11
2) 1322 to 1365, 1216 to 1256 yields 1.28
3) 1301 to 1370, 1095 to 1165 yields 1.33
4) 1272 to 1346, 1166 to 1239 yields 1.31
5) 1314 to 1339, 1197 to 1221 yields 1.66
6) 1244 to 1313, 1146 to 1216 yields 1.18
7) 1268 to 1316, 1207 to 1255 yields 1.25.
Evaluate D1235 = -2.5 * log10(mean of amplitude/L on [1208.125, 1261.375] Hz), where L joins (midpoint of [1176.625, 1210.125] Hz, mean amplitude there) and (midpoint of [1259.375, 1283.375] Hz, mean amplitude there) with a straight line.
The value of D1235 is 0.05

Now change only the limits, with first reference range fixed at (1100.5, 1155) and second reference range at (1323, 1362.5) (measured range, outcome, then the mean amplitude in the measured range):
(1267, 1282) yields 0.03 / 119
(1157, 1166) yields -0.16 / 121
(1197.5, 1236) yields 0.25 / 89.7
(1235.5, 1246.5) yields 0.09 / 108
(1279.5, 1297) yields 0.00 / 124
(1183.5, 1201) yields 0.11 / 98.7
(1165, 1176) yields -0.07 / 112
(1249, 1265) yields 0.06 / 113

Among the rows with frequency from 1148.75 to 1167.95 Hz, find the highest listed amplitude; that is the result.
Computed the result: 127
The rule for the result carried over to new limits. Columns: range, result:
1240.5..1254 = 121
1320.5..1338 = 153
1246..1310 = 135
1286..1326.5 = 138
